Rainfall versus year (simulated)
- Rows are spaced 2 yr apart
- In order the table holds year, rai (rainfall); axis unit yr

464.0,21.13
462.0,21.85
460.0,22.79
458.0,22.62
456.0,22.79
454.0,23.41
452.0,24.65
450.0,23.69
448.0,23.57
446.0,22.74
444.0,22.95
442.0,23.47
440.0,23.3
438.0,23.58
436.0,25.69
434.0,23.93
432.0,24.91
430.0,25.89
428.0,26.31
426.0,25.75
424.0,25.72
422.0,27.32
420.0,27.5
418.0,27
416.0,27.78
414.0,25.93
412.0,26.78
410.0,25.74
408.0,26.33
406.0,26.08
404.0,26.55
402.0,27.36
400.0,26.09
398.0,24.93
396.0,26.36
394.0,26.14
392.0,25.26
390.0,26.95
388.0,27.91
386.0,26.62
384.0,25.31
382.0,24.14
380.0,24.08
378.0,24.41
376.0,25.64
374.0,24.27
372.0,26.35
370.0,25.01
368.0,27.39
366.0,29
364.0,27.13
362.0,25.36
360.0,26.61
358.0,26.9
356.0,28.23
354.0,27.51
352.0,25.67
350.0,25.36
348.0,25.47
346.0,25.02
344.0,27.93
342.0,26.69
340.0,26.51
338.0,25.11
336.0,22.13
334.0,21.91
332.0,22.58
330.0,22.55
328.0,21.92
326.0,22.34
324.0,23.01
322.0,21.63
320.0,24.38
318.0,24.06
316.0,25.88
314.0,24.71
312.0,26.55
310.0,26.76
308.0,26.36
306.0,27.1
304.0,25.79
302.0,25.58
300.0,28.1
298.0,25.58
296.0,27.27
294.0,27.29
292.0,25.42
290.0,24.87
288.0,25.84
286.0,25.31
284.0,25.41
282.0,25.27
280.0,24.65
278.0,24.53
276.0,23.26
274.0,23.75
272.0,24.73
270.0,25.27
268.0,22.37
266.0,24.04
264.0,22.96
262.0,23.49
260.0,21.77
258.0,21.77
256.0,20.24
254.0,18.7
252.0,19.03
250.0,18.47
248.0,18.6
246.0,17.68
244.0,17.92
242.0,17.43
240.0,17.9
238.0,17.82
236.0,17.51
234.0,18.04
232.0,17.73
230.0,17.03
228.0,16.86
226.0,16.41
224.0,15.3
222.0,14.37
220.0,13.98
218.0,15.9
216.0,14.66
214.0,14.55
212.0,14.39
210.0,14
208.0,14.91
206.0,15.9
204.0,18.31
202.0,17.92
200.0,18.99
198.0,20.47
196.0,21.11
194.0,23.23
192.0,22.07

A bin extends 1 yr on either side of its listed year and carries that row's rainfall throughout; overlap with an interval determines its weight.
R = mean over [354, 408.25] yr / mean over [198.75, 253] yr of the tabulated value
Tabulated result 1.56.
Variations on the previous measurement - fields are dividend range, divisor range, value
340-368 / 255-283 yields 1.14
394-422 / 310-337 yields 1.13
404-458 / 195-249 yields 1.49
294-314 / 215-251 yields 1.57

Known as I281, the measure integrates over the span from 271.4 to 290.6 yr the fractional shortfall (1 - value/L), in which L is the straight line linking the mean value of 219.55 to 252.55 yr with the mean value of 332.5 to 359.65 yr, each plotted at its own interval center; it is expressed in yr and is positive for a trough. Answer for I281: -3.8 yr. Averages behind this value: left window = 17.2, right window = 25.7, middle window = 24.8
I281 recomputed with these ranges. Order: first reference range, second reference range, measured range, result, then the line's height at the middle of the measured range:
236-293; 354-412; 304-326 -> -1.1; 23.8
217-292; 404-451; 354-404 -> -4.6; 24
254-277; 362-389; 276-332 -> -2.6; 23.9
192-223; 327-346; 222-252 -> 2.0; 18.7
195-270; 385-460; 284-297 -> -3.6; 20.4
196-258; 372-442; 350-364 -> -1.9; 23.4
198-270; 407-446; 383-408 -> -2.1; 24.3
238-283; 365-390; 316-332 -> 0.6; 23.9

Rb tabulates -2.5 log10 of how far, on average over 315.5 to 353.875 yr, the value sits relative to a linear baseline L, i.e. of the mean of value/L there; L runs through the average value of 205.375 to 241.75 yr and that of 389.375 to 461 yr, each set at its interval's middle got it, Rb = -0.15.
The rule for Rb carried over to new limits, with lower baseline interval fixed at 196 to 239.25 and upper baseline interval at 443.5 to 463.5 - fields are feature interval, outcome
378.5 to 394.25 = -0.21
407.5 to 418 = -0.21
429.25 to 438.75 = -0.10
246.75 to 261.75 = -0.14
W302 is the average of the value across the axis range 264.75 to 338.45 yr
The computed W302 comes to 24.7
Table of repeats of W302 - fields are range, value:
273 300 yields 25.4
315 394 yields 25.2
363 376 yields 26.5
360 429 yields 26.2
